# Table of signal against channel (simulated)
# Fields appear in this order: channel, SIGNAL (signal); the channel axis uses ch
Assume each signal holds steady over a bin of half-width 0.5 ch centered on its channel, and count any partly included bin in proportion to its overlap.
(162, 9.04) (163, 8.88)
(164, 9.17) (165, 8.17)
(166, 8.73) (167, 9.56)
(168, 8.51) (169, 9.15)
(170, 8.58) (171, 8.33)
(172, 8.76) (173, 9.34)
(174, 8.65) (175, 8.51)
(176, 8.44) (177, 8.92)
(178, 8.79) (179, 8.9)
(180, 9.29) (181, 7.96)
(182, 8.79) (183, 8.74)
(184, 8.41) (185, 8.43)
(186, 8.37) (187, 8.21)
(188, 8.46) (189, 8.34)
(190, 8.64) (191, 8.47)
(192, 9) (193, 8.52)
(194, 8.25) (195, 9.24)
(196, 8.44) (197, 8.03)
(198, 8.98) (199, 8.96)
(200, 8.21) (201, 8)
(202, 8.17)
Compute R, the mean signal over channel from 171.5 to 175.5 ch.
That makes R 8.82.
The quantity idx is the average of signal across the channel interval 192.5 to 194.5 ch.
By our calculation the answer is 8.38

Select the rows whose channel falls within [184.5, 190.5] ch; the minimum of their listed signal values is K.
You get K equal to 8.21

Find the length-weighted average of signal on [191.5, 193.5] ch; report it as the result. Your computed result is 8.76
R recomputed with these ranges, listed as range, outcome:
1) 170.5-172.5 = 8.54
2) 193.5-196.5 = 8.64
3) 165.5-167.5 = 9.14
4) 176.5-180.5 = 8.97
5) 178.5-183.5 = 8.74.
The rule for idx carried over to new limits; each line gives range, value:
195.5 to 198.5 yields 8.48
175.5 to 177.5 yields 8.68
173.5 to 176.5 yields 8.53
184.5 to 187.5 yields 8.34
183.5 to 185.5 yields 8.42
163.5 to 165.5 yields 8.67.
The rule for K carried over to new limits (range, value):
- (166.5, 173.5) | 8.33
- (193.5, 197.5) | 8.03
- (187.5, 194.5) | 8.25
